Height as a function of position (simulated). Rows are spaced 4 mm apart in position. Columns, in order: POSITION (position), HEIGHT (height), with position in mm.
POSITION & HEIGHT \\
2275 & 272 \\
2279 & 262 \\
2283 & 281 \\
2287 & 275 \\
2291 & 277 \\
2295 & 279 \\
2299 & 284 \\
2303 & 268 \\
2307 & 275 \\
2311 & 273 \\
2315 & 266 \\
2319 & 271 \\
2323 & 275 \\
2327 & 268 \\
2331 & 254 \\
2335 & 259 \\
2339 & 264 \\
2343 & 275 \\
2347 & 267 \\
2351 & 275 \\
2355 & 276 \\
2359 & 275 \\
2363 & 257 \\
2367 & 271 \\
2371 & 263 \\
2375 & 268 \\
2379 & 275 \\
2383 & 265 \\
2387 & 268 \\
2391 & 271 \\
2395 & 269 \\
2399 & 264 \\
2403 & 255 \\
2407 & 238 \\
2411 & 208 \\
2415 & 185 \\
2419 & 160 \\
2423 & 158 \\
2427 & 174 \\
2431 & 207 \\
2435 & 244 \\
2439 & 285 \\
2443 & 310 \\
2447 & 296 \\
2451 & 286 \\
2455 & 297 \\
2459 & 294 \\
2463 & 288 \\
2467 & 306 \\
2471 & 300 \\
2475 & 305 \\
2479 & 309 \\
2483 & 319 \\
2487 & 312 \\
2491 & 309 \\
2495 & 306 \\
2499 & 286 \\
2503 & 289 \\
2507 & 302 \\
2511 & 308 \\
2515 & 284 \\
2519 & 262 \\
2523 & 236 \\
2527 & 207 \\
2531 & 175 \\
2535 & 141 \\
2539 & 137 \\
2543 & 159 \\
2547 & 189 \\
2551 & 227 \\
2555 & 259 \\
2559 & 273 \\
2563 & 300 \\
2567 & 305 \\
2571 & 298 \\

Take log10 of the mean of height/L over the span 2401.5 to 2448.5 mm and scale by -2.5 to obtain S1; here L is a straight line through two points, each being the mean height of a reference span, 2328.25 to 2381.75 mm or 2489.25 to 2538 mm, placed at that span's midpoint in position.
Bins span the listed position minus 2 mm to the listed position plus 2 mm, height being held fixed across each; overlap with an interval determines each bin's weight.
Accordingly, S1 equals 0.16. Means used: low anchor 268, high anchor 256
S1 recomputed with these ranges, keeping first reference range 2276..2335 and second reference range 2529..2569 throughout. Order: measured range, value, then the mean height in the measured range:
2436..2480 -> -0.24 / 296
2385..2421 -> 0.06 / 235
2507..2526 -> -0.21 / 272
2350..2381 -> -0.05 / 270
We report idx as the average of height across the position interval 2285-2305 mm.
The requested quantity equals 277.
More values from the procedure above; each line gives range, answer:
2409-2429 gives 177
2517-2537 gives 204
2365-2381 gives 269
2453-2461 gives 296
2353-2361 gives 276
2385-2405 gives 265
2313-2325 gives 271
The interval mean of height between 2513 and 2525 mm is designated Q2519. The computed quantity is 261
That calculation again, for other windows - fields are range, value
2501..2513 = 300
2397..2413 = 241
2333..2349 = 266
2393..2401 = 266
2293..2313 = 276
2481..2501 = 306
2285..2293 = 276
